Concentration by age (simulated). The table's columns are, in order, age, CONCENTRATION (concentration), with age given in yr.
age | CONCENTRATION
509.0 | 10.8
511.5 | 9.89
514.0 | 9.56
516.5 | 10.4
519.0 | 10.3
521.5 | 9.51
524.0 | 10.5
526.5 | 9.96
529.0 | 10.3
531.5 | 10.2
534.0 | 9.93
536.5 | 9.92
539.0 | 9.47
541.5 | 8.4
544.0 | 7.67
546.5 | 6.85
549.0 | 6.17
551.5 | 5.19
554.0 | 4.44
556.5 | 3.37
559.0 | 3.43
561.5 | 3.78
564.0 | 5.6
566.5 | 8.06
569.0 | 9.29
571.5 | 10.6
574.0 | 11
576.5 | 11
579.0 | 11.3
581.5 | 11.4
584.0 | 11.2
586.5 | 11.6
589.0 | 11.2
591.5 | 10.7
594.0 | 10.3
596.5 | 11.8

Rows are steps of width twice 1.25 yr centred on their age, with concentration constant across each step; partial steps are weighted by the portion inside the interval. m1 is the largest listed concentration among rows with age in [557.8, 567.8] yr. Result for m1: 8.06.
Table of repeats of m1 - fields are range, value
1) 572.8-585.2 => 11.4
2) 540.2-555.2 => 8.4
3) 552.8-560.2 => 4.44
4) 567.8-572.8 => 10.6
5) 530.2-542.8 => 10.2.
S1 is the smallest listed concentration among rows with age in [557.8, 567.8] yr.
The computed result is 3.43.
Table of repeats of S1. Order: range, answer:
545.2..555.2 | 4.44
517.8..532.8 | 9.51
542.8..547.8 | 6.85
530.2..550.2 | 6.17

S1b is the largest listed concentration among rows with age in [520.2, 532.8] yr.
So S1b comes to 10.5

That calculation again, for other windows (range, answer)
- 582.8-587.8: 11.6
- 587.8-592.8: 11.2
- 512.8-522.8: 10.4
